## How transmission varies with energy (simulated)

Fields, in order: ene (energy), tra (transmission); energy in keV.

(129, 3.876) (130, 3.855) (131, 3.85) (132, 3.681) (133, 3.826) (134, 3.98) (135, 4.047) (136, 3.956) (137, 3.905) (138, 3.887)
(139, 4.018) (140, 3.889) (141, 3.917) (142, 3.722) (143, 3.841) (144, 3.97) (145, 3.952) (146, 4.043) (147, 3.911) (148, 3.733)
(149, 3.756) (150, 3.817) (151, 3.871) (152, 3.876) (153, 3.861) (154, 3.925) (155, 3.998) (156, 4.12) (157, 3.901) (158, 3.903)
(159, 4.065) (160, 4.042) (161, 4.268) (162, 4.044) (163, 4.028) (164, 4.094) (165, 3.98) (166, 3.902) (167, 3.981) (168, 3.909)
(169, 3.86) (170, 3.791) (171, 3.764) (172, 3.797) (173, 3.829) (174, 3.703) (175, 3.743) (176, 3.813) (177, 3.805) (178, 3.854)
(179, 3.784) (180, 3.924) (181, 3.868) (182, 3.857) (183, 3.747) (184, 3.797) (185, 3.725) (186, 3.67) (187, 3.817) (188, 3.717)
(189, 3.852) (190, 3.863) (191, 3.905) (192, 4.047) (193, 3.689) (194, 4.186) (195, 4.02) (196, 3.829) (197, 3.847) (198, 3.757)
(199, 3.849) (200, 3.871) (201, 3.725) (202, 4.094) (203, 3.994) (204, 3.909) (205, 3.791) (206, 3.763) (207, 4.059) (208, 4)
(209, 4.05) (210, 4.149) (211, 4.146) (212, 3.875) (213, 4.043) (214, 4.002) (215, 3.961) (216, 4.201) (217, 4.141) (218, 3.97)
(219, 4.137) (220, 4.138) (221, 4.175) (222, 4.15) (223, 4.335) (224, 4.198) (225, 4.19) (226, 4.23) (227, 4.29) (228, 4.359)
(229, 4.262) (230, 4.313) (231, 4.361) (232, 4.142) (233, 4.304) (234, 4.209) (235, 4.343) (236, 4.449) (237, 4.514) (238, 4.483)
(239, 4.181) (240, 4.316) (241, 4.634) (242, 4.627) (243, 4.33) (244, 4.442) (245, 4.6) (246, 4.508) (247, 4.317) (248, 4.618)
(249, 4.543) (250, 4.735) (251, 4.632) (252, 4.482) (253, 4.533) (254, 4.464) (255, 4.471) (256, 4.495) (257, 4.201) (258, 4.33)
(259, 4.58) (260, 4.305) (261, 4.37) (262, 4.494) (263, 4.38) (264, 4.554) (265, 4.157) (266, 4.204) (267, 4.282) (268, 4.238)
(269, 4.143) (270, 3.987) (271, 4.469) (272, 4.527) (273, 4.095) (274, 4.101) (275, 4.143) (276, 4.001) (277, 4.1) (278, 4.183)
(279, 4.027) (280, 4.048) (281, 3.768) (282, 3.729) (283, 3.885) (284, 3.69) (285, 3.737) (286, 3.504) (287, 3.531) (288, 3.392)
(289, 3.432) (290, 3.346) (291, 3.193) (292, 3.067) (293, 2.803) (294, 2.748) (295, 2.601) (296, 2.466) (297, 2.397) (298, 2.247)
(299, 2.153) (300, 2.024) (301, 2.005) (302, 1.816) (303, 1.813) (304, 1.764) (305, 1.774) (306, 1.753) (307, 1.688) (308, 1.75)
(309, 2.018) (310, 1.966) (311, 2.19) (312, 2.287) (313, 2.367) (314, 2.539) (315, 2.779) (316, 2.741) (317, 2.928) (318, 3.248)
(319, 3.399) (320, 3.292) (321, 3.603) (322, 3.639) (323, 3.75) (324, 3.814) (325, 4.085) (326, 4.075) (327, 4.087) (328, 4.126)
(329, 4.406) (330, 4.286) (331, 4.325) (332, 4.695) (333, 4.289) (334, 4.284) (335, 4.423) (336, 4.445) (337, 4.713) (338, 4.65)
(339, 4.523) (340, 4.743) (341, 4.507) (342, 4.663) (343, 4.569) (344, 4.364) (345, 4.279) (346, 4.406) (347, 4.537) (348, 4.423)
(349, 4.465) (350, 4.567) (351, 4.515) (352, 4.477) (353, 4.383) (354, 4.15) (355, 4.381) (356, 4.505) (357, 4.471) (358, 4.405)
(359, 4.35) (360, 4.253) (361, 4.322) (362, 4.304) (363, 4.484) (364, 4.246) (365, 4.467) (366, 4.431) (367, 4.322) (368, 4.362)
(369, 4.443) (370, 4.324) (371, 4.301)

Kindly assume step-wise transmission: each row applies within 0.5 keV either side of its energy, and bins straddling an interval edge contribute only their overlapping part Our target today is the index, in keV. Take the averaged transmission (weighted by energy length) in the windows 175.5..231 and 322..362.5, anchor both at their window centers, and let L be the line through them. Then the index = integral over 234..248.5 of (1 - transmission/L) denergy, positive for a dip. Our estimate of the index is -1.3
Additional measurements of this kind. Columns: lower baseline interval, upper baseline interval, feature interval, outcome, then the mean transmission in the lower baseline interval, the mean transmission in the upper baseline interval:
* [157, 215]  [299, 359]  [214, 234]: -1.96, 3.9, 3.61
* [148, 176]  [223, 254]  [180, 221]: 2.29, 3.91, 4.4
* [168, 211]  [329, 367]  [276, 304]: 7.49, 3.86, 4.44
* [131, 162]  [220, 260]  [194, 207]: 0.94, 3.92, 4.39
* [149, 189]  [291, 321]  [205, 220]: -2.73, 3.88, 2.4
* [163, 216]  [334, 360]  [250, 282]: -0.86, 3.89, 4.47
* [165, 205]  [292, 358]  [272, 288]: -1.35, 3.85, 3.48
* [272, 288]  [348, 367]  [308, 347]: 4.26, 3.91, 4.4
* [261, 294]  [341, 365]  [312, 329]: 3.24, 3.9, 4.42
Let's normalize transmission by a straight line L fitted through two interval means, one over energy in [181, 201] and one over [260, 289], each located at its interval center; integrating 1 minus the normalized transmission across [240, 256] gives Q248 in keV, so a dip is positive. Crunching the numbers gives -2.1 keV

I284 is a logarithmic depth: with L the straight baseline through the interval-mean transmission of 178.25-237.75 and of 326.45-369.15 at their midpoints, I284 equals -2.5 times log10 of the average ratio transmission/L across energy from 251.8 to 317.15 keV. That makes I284 0.25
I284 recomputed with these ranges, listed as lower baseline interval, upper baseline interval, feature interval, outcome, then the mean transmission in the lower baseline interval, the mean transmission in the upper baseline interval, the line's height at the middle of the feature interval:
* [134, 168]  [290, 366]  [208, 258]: -0.15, 3.95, 3.57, 3.77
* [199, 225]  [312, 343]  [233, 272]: -0.11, 4.03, 3.9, 3.99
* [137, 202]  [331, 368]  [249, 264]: -0.08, 3.89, 4.44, 4.15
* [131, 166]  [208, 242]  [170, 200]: 0.07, 3.93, 4.22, 4.07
